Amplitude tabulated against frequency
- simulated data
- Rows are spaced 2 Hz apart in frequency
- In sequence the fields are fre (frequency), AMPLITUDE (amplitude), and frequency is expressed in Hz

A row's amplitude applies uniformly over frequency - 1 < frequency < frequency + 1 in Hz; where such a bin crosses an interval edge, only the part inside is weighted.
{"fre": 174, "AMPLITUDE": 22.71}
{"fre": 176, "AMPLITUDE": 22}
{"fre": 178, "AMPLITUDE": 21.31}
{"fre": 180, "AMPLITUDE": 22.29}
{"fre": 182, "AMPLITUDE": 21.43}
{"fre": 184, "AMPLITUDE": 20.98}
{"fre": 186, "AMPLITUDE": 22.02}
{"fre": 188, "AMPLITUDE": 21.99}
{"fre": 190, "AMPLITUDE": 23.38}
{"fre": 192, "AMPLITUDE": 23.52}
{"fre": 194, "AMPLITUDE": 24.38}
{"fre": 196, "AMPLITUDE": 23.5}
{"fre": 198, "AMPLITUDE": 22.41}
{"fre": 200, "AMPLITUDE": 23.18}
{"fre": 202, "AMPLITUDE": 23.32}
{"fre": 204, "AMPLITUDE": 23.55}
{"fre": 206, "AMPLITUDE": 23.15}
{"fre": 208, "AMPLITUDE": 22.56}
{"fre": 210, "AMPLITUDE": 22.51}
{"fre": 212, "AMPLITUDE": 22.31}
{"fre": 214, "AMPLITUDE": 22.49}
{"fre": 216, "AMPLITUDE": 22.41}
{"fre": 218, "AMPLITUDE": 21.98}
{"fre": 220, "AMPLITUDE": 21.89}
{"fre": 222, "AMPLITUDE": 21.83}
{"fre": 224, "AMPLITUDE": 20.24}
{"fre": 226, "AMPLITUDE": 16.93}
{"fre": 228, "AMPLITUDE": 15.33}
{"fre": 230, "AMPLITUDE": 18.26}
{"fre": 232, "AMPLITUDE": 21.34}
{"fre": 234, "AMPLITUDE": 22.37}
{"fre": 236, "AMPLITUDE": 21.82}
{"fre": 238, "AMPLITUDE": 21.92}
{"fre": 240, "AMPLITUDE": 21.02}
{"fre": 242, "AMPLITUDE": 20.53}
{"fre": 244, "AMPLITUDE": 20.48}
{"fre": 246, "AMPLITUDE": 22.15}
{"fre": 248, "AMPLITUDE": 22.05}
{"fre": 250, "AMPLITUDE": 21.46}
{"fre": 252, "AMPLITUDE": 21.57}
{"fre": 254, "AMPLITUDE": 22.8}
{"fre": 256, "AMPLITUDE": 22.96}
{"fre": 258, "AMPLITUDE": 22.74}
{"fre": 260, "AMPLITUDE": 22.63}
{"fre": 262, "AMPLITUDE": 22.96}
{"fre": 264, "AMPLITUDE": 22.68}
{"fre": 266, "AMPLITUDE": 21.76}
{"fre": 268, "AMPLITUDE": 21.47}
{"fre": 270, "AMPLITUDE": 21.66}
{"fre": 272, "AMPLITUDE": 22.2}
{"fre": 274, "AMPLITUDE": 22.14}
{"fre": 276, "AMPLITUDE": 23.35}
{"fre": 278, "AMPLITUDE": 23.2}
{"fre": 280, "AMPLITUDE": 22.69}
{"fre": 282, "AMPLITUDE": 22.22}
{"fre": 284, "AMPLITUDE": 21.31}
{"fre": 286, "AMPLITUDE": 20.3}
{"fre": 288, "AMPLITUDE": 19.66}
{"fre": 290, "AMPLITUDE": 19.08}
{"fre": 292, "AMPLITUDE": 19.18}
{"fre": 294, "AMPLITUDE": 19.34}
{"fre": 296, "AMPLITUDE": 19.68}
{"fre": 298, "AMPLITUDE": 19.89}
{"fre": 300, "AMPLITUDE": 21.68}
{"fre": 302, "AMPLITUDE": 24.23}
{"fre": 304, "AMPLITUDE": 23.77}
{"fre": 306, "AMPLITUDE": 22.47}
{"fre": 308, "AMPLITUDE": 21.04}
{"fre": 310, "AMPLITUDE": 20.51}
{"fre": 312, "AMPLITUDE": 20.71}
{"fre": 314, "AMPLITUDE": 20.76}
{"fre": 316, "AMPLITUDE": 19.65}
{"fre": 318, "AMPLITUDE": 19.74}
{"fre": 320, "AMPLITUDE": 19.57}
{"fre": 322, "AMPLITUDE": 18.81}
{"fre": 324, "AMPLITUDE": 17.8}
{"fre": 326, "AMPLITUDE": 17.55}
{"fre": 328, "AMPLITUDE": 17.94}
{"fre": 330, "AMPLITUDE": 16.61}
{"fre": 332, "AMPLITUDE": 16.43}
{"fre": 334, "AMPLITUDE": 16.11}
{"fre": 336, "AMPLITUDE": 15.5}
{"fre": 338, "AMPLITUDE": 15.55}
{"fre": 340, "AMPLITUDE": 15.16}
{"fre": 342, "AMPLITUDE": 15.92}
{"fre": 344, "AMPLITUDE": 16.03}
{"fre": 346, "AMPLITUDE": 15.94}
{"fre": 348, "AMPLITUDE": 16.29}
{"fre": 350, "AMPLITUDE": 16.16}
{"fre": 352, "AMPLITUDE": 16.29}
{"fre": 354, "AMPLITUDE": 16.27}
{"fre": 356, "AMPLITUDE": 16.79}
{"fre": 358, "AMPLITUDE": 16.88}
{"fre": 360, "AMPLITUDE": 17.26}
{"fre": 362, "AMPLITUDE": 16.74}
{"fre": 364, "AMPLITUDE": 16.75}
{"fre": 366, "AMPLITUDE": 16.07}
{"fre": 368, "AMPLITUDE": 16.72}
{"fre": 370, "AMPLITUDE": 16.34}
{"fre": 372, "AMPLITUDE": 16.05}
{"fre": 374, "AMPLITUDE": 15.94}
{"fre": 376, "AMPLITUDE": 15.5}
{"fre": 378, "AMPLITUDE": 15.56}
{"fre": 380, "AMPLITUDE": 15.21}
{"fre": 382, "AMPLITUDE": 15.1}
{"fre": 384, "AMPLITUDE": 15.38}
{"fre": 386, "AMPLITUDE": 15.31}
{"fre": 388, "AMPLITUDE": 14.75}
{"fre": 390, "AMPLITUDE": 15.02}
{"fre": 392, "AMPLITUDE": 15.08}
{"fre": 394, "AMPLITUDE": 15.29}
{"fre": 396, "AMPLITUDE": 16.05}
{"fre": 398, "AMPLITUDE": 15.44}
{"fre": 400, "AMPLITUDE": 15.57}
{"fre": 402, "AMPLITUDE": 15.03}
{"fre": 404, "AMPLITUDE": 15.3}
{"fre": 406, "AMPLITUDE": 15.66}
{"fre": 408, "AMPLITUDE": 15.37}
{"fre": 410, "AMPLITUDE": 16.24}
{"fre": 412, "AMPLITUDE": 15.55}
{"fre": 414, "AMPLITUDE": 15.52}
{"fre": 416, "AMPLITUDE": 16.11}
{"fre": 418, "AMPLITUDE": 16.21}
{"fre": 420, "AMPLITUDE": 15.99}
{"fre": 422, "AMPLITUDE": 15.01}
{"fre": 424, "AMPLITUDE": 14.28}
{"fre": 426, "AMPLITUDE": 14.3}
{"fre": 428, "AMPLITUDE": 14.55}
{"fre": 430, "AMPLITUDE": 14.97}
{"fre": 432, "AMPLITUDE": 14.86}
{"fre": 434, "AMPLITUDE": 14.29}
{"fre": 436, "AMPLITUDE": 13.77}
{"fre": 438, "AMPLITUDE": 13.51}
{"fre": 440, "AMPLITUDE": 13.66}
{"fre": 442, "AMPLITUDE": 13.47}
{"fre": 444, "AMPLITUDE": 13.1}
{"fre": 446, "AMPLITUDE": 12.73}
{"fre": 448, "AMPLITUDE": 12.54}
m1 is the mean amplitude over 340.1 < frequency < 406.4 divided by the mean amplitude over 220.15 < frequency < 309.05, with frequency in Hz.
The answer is 0.74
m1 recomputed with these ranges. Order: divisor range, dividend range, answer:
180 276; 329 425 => 0.72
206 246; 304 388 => 0.82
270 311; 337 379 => 0.76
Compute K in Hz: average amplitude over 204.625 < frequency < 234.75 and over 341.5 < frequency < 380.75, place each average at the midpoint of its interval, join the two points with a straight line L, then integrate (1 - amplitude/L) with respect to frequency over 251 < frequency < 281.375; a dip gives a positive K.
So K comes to -4.6 Hz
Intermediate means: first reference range 21.1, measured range 22.5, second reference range 16.2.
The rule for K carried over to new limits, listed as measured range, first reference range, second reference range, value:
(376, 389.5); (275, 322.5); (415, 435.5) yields 1.4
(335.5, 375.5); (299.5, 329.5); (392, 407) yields 3.8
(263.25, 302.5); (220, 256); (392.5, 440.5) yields -4.0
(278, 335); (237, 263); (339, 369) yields -3.3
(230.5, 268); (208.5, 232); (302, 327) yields -2.5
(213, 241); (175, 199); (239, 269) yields 1.8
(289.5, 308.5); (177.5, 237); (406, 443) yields -2.2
